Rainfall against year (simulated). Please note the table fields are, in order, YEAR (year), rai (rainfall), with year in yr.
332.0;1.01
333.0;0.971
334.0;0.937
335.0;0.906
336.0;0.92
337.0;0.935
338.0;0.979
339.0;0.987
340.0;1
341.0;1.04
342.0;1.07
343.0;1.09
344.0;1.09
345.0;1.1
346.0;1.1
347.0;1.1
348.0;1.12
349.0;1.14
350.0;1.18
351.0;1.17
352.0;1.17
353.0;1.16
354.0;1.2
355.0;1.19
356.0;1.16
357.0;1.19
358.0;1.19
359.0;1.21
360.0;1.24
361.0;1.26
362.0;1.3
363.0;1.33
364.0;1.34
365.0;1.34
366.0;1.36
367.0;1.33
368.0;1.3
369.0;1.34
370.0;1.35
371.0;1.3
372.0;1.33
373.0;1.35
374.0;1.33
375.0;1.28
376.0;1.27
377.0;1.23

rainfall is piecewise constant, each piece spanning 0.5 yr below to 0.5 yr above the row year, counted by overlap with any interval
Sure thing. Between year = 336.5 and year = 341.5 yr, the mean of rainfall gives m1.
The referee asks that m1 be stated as 0.988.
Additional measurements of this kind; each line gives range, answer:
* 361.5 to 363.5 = 1.31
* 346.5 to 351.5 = 1.14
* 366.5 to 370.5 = 1.33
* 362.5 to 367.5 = 1.34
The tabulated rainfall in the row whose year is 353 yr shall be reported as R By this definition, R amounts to 1.16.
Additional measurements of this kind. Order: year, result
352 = 1.17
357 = 1.19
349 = 1.14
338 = 0.979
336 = 0.92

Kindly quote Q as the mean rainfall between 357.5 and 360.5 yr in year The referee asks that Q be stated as 1.21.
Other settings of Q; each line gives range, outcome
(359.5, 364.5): 1.29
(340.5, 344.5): 1.07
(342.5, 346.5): 1.1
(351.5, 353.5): 1.17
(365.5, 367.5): 1.35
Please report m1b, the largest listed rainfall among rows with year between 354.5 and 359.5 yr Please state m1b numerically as 1.21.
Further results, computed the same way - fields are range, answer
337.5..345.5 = 1.1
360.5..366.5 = 1.36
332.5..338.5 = 0.979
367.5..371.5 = 1.35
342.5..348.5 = 1.12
